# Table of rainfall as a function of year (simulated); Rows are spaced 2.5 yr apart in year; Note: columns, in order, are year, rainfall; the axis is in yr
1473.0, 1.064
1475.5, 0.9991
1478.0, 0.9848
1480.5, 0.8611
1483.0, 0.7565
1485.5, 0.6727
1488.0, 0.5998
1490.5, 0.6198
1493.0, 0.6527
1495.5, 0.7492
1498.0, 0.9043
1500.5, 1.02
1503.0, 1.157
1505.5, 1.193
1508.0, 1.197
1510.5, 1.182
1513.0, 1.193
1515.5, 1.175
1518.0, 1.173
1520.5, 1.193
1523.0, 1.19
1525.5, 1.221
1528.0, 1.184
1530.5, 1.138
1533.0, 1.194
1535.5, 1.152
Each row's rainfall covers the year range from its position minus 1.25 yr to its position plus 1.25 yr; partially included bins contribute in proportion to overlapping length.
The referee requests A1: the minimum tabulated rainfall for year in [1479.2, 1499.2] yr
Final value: 0.5998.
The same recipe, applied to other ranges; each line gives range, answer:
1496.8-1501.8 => 0.9043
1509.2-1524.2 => 1.173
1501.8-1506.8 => 1.157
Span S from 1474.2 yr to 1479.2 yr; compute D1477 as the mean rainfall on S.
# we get 0.993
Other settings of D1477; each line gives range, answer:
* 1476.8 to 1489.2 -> 0.775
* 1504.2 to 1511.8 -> 1.19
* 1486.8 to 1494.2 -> 0.624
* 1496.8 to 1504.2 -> 1.03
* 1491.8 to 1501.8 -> 0.834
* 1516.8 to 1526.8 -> 1.19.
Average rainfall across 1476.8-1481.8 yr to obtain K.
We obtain 0.921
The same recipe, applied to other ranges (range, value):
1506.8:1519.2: 1.18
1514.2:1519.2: 1.17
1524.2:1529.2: 1.2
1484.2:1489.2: 0.638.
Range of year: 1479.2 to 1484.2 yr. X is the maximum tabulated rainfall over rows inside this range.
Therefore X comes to 0.8611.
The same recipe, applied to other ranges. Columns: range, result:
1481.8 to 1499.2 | 0.9043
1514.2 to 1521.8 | 1.193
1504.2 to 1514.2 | 1.197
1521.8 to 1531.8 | 1.221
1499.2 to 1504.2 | 1.157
